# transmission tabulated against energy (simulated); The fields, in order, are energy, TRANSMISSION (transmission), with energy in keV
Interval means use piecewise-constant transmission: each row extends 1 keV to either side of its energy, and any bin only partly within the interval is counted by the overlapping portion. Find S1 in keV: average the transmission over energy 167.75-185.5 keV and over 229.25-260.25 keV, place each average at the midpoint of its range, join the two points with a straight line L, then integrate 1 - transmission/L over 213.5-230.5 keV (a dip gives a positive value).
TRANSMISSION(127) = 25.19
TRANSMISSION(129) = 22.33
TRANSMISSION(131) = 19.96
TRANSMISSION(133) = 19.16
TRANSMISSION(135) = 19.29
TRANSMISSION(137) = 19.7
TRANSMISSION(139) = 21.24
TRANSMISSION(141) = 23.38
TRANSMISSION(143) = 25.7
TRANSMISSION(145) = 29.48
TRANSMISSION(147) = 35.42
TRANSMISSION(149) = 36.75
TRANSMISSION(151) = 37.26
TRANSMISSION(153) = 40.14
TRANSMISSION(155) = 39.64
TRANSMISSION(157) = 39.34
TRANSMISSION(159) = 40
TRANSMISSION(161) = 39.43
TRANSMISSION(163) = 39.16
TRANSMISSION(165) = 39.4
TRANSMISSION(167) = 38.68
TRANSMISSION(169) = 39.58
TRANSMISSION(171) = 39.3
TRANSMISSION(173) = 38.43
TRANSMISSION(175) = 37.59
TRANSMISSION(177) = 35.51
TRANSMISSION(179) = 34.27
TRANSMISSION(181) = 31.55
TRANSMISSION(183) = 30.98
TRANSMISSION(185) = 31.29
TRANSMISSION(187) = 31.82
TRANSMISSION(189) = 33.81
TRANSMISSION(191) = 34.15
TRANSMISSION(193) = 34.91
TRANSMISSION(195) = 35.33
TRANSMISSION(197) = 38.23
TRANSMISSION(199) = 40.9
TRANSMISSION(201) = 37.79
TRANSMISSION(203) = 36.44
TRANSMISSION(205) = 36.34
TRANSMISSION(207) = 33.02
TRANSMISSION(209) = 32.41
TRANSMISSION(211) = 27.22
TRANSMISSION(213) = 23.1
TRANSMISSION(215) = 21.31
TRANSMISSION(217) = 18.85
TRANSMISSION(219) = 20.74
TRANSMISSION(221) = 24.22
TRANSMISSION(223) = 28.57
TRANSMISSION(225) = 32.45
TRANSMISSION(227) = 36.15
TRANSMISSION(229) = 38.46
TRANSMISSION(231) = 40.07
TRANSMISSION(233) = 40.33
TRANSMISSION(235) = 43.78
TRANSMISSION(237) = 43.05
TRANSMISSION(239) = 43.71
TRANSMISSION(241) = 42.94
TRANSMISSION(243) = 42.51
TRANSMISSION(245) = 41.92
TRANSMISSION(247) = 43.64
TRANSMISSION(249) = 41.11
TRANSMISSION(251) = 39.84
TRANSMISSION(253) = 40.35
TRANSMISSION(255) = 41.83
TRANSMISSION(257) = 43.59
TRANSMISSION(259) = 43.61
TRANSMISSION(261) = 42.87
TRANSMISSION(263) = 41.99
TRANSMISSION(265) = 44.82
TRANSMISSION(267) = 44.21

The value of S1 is 5.2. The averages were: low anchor 35.6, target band 27.8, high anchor 42.1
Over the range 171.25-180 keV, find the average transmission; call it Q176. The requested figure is 36.7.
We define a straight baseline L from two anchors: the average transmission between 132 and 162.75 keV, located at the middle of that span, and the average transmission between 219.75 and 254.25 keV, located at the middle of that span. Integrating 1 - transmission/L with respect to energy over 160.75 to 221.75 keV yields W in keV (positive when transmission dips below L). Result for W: 2.4 keV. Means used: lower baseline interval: 31.3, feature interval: 33.4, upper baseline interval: 38.9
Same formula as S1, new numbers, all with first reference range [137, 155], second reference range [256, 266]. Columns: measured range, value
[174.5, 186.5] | 0.5 keV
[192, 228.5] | 6.4 keV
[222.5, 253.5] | 0.6 keV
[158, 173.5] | -2.9 keV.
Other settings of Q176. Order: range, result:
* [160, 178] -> 38.6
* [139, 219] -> 34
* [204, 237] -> 31.4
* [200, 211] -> 34.5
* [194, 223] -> 30.4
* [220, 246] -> 38.3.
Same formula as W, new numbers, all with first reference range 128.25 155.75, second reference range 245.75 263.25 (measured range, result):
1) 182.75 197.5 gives 0.05 keV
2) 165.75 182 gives -2.63 keV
